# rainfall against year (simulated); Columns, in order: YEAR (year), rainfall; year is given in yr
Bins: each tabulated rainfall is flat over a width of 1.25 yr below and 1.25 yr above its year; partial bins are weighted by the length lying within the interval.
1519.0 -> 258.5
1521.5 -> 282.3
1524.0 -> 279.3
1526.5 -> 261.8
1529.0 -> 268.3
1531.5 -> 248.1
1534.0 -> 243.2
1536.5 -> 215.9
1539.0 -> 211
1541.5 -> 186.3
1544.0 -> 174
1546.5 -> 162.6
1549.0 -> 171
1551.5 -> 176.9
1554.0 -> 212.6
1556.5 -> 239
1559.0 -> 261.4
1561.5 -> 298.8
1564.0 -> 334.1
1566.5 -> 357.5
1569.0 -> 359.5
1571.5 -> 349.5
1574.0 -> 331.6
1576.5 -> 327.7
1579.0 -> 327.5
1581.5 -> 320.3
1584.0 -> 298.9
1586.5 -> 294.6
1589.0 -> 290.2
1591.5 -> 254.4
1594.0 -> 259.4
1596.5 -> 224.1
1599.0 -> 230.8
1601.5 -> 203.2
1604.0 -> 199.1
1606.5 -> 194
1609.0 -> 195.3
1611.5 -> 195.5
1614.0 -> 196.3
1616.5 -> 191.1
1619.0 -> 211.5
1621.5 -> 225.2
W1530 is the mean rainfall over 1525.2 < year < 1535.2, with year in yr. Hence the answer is 256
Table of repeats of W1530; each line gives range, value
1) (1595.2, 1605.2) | 215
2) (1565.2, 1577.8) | 345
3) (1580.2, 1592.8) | 292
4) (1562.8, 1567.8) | 346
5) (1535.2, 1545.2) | 197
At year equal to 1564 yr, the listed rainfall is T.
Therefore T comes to 334.1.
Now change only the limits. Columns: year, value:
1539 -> 211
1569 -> 359.5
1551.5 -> 176.9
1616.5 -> 191.1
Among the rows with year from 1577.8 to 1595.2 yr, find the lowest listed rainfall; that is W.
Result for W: 254.4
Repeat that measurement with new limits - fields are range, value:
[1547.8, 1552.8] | 171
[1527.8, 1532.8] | 248.1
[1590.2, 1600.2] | 224.1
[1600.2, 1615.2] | 194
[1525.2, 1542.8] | 186.3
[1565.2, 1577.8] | 327.7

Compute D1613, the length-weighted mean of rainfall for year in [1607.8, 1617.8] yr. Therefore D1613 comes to 195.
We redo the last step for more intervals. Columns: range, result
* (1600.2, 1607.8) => 199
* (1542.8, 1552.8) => 171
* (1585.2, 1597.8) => 265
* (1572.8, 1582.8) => 327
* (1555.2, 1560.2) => 250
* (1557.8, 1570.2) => 322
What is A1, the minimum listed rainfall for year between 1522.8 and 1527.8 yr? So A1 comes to 261.8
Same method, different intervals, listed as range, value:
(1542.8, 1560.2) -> 162.6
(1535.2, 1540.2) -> 211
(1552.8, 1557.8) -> 212.6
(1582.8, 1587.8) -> 294.6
